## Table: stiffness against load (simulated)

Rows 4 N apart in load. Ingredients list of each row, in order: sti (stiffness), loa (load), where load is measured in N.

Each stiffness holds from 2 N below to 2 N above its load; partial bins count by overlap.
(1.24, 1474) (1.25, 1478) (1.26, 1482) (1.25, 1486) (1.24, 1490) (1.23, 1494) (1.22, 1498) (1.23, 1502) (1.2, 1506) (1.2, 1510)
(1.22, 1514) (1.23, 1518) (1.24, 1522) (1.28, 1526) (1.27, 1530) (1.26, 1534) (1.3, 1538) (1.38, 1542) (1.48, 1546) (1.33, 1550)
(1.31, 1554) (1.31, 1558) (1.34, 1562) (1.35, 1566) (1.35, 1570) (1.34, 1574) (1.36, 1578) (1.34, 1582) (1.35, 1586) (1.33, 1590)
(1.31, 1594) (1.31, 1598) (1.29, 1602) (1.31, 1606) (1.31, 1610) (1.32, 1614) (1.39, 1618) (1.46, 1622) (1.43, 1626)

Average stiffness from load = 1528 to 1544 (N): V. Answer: 1.3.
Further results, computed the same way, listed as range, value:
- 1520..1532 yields 1.26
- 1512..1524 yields 1.23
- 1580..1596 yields 1.33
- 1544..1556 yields 1.37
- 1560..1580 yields 1.35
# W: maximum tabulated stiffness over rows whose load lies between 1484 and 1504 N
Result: 1.25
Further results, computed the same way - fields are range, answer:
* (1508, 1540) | 1.3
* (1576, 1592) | 1.36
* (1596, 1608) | 1.31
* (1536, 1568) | 1.48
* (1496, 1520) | 1.23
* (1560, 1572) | 1.35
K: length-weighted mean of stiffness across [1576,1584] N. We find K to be 1.35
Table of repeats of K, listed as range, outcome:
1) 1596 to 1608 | 1.3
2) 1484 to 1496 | 1.24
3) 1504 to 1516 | 1.21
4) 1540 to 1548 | 1.43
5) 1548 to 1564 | 1.32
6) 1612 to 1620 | 1.35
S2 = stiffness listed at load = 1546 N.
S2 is 1.48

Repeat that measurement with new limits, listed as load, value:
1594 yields 1.31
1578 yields 1.36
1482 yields 1.26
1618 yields 1.39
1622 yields 1.46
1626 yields 1.43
